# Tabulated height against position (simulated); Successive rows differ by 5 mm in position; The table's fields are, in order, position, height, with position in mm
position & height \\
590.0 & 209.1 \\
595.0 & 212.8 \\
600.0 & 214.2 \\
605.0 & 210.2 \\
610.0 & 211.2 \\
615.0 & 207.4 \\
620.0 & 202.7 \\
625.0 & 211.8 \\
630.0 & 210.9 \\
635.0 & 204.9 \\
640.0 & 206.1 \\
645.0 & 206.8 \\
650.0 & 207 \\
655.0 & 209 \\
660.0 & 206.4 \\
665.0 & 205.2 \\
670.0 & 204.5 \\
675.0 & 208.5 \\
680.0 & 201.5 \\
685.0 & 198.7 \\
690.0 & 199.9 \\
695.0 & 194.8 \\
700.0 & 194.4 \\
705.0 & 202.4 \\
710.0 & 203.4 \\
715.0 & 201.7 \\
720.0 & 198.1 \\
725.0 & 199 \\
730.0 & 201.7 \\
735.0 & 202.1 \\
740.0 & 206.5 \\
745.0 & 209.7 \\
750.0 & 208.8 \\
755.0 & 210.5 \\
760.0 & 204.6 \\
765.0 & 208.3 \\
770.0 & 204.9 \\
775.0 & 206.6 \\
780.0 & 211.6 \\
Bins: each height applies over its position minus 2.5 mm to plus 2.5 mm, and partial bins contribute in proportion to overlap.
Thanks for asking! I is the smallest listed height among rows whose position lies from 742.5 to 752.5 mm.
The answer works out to 208.8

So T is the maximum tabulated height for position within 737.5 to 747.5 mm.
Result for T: 209.7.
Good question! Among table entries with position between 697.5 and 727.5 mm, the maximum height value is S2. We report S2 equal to 203.4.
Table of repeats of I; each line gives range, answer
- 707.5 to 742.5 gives 198.1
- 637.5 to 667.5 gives 205.2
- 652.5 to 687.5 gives 198.7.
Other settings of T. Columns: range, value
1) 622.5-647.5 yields 211.8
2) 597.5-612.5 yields 214.2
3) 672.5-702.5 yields 208.5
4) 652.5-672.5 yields 209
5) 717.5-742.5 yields 206.5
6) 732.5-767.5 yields 210.5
